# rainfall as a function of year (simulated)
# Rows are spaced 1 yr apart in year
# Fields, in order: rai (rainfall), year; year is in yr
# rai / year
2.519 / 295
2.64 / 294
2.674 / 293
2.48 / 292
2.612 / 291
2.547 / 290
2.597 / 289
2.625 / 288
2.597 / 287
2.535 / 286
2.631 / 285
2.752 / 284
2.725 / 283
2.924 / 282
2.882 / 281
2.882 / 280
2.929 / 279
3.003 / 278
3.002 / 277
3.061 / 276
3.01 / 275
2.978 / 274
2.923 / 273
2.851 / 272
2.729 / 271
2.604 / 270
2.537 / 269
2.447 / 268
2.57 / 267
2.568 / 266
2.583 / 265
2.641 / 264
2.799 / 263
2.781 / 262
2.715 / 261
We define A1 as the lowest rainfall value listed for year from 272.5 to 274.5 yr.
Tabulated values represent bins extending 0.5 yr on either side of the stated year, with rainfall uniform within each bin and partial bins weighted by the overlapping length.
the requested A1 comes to 2.923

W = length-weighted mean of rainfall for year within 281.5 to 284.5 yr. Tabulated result 2.8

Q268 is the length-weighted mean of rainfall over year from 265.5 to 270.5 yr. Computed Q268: 2.55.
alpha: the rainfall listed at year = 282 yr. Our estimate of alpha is 2.924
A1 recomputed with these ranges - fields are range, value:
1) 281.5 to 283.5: 2.725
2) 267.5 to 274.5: 2.447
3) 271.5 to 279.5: 2.851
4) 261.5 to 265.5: 2.583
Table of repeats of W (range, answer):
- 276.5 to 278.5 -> 3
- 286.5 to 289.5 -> 2.61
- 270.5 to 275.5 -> 2.9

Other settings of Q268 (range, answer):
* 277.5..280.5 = 2.94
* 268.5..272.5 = 2.68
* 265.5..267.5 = 2.57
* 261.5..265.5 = 2.7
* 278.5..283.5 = 2.87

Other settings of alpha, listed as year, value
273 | 2.923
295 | 2.519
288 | 2.625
